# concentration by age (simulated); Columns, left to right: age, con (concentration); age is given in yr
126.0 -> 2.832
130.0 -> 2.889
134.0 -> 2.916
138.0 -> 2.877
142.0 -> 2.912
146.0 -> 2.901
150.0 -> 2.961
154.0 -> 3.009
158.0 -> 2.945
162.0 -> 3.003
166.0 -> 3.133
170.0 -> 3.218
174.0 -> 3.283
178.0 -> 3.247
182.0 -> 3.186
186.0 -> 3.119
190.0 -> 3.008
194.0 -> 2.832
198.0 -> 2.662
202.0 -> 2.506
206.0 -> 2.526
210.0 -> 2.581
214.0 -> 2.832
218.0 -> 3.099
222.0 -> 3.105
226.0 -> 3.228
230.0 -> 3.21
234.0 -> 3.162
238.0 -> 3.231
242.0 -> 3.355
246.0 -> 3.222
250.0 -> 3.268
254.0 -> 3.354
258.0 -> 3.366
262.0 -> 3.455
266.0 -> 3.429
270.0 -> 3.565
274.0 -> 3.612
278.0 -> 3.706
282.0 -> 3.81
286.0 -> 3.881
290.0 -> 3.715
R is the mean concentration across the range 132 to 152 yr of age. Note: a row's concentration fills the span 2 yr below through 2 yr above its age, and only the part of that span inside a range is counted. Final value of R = 2.91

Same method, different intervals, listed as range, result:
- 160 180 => 3.18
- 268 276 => 3.59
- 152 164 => 2.99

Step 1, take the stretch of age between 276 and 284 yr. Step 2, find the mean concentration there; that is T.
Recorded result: 3.76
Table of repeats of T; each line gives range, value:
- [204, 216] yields 2.65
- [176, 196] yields 3.08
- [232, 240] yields 3.2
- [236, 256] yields 3.29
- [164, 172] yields 3.18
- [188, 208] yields 2.71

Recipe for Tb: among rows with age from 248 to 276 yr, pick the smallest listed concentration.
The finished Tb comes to 3.268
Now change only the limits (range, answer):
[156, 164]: 2.945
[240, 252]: 3.222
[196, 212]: 2.506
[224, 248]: 3.162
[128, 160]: 2.877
